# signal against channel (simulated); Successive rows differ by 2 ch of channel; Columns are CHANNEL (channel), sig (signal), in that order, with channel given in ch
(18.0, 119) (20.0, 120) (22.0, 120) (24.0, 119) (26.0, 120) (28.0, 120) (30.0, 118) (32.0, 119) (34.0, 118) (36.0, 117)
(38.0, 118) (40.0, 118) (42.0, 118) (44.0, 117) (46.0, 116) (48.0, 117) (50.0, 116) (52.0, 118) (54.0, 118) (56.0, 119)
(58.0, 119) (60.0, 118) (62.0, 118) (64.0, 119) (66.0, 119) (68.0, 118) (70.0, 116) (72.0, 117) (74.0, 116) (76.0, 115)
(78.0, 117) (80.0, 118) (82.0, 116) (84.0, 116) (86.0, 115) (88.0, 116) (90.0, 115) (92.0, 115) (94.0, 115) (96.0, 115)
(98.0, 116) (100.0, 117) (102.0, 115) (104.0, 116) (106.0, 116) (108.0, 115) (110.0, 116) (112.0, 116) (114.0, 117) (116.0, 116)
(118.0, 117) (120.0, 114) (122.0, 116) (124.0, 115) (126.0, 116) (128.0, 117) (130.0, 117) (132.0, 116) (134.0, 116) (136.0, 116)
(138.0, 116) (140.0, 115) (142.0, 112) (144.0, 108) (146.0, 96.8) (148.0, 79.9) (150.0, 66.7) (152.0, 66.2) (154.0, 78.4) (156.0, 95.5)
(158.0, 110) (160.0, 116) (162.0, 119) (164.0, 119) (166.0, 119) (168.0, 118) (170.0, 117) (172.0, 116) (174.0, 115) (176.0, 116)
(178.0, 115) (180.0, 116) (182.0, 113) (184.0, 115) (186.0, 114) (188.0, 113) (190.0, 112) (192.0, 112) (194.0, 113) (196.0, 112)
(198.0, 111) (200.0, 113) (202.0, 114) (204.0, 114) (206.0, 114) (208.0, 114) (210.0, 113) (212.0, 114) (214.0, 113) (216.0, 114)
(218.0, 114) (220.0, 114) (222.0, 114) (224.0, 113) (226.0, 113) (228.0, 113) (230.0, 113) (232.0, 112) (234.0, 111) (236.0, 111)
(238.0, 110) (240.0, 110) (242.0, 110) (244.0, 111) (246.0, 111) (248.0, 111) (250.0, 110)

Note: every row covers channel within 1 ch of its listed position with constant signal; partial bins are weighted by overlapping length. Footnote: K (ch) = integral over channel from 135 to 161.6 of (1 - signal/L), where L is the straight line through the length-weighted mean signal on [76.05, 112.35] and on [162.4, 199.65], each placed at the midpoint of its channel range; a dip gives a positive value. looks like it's 3.8 ch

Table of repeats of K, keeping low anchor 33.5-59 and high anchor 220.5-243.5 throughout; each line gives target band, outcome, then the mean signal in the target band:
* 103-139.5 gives -0.22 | 116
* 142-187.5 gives 3.11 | 106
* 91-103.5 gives 0.05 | 116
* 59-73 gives -0.10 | 118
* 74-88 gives 0.05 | 116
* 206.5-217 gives -0.11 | 114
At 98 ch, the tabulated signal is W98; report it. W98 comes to 116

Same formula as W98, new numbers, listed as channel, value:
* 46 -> 116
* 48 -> 117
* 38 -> 118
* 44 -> 117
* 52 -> 118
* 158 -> 110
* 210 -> 113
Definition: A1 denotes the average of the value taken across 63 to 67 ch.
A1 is 119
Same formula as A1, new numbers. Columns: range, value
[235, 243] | 110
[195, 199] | 112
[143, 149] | 94.9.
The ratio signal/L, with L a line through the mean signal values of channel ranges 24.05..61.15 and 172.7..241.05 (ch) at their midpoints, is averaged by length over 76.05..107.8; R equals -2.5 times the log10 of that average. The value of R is 0.01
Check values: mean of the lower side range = 118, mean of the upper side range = 113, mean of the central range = 116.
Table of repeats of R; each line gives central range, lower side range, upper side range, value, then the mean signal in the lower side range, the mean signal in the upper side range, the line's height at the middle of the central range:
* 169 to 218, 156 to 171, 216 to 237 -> 0.00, 115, 113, 114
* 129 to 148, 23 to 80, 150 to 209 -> 0.02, 118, 110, 113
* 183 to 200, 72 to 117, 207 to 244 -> 0.01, 116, 113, 113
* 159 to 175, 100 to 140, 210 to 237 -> -0.03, 116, 113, 115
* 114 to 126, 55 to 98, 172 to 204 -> 0.00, 117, 114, 116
